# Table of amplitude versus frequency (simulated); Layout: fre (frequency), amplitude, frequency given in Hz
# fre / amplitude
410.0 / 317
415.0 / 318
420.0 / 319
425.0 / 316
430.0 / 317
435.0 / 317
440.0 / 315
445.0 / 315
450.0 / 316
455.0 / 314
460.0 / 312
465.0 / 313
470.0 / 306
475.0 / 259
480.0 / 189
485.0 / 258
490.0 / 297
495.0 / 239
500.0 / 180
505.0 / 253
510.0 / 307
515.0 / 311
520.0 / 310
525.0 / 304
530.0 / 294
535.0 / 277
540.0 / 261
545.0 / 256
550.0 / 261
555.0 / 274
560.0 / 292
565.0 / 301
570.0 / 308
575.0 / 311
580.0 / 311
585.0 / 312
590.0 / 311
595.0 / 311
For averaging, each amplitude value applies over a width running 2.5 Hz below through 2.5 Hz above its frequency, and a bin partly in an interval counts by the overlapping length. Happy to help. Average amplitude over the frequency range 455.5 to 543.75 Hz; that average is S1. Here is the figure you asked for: 275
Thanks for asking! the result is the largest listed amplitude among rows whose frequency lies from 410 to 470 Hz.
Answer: 319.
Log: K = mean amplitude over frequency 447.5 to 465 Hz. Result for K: 314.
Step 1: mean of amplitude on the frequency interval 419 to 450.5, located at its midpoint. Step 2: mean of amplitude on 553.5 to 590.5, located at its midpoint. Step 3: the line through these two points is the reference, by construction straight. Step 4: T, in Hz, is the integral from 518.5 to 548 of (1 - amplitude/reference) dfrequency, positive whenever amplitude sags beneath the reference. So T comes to 2.34 Hz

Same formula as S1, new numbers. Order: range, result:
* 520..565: 280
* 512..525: 309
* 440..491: 289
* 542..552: 258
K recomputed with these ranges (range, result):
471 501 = 243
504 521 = 298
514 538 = 298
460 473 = 308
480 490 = 250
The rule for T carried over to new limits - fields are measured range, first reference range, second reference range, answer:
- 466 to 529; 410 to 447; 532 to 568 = 5.0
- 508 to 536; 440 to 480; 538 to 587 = -0.9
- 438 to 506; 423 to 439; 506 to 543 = 6.7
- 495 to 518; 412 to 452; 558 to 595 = 3.7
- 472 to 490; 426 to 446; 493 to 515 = 1.8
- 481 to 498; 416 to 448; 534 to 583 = 2.6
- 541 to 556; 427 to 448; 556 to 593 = 2.2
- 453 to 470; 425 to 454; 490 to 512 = -1.2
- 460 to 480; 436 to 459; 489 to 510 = 0.3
